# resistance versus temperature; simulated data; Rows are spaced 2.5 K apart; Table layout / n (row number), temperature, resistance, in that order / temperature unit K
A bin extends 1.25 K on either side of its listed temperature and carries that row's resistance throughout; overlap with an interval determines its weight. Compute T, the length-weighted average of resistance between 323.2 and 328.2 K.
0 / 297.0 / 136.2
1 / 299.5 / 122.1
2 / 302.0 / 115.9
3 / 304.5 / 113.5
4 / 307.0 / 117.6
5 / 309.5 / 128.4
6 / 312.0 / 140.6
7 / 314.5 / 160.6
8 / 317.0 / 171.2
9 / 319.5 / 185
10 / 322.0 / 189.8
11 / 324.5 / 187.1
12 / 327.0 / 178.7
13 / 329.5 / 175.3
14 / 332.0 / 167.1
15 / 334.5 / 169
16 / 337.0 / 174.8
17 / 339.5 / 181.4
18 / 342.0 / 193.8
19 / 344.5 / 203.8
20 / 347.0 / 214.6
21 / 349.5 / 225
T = 183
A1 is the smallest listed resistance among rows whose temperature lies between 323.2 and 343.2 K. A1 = 167.1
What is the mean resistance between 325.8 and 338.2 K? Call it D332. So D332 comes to 173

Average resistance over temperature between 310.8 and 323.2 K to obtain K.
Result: 169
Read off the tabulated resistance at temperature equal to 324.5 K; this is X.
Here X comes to 187.1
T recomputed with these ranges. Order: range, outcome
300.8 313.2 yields 123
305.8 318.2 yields 144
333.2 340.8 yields 175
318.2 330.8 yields 183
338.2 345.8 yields 193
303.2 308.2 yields 116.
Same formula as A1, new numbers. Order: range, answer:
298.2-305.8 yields 113.5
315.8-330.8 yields 171.2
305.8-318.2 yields 117.6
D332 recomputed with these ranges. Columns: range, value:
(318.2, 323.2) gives 187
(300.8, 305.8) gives 115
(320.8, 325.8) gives 188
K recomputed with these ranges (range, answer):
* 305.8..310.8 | 123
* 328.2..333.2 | 171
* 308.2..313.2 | 134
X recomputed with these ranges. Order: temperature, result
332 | 167.1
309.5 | 128.4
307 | 117.6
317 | 171.2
